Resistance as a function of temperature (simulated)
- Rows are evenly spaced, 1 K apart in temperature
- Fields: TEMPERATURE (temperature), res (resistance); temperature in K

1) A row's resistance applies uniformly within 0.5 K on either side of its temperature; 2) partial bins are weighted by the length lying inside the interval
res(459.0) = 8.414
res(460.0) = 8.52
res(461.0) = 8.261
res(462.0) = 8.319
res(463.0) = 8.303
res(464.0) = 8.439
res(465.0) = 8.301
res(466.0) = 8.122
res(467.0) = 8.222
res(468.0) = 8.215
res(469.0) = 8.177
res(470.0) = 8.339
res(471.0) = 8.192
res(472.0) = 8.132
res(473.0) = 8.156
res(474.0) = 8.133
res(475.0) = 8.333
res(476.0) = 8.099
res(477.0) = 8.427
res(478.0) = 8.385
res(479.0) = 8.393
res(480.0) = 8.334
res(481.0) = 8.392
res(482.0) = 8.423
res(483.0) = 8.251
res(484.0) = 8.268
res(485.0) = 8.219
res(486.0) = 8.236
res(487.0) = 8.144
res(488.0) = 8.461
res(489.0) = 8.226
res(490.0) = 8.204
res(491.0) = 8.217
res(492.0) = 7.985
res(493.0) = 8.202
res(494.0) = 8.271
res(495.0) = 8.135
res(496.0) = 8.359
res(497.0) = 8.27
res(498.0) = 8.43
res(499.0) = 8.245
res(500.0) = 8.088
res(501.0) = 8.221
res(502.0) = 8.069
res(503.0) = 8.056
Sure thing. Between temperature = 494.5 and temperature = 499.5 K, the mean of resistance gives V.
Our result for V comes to 8.29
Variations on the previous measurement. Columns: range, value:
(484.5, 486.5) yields 8.23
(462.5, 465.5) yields 8.35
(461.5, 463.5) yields 8.31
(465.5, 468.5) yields 8.19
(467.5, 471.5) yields 8.23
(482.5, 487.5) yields 8.22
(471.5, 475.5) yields 8.19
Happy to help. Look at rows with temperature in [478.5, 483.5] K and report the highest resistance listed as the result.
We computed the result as 8.423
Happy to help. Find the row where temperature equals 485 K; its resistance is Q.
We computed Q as 8.219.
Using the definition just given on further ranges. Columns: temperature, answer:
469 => 8.177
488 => 8.461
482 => 8.423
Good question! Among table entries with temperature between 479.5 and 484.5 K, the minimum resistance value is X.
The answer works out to 8.251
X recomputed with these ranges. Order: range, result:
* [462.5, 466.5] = 8.122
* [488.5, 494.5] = 7.985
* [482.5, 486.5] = 8.219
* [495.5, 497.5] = 8.27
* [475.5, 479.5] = 8.099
